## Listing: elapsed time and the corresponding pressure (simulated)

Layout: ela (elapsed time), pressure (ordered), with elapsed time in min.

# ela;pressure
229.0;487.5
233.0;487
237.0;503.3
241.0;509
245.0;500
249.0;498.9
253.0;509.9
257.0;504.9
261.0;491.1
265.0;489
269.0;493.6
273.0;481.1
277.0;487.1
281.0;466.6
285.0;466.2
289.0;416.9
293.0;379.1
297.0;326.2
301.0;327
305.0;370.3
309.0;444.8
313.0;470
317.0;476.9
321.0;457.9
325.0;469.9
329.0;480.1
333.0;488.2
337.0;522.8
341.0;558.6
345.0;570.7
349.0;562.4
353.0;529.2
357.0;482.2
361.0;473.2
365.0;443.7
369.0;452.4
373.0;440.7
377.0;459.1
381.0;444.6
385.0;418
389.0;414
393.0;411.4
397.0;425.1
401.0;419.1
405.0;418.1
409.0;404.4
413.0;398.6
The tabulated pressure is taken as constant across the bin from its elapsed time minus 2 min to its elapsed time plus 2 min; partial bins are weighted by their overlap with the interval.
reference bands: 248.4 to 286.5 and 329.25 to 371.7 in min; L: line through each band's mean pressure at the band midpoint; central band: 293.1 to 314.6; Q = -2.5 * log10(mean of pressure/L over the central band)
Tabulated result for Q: 0.28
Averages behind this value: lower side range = 489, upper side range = 506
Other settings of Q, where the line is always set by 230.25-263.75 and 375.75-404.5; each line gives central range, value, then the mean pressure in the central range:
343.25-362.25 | -0.18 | 525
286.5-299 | 0.25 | 378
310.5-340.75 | -0.06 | 485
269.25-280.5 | 0.01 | 483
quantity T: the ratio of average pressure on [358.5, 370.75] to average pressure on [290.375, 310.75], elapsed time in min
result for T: 1.24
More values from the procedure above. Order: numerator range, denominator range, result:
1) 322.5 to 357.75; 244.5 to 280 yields 1.05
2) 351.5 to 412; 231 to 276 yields 0.89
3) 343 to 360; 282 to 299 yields 1.33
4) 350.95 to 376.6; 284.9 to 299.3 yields 1.22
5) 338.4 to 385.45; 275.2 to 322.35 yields 1.15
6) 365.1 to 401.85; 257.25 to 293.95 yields 0.92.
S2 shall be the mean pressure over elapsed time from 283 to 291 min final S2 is 442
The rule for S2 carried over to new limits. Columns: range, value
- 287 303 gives 362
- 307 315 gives 457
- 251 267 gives 499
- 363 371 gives 448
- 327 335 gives 484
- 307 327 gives 464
